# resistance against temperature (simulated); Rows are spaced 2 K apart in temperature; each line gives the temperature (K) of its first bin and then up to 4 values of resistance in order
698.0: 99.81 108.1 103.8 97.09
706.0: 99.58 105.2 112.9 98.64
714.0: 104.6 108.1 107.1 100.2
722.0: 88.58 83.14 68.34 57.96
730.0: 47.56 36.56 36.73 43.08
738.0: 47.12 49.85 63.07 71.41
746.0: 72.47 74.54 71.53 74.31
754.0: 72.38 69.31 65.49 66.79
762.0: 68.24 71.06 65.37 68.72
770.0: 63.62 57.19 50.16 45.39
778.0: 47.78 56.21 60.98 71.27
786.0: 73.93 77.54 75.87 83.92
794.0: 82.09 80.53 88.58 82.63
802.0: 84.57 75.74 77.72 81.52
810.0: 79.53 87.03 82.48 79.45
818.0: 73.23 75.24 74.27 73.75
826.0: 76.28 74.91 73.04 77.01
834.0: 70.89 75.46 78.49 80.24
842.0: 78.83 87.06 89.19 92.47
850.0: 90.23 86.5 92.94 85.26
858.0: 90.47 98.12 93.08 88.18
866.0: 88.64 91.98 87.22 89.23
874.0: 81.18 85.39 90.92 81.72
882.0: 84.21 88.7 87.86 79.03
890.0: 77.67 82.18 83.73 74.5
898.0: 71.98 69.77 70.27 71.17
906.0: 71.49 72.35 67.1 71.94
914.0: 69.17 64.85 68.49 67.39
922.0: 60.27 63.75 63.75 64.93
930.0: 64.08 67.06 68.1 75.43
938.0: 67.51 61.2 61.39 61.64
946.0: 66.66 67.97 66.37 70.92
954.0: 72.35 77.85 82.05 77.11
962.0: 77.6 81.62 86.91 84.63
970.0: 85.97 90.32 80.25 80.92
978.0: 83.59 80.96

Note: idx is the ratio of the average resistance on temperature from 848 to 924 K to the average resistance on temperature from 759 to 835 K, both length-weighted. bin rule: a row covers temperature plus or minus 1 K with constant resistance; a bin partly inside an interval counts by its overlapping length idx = 1.11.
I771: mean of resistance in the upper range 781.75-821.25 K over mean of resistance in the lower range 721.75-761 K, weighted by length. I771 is 1.3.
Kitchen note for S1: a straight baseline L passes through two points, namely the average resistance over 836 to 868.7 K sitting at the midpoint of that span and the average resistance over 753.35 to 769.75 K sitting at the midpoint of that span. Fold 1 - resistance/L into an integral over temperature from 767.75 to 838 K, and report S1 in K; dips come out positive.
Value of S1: 3.6 K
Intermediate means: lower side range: 68.1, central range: 73.2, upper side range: 87.8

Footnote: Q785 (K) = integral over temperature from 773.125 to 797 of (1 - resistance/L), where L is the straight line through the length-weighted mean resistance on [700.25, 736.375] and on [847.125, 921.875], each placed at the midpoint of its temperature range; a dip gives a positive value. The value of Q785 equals 4.6 K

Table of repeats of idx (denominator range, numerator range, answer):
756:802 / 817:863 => 1.19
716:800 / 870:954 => 1.07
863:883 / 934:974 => 0.86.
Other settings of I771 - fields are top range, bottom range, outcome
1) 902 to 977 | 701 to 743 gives 0.91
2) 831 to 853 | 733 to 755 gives 1.34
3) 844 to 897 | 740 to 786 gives 1.34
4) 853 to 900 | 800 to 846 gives 1.09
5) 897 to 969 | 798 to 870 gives 0.85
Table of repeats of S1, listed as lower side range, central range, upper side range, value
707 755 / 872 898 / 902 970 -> -4.1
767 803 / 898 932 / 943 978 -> 3.4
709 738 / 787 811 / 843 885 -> 0.7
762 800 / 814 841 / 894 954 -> -3.0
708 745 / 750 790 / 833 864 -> 6.9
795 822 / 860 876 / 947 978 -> -1.8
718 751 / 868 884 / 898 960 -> -4.5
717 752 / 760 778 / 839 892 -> 2.7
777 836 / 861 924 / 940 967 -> -3.6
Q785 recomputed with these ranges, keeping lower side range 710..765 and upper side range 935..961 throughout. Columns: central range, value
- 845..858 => -3.4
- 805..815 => -1.5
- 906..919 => 0.2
